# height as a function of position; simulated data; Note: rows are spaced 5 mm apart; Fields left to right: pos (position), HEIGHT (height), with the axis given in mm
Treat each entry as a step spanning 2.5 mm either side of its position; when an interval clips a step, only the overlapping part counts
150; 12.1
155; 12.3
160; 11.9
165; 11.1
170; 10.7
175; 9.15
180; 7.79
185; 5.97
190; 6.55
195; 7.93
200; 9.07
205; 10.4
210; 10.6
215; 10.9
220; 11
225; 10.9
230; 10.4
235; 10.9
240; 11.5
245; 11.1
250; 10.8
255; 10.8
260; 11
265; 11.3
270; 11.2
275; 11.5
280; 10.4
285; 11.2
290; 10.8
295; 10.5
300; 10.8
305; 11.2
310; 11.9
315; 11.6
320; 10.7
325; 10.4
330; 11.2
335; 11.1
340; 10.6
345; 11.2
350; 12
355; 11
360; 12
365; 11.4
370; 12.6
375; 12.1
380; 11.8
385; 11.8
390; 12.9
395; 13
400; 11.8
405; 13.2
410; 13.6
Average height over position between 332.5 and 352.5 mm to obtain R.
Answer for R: 11.2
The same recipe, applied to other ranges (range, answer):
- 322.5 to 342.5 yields 10.8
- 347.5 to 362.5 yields 11.7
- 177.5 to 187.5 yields 6.88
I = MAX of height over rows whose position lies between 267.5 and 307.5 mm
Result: 11.5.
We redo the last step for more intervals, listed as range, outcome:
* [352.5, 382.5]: 12.6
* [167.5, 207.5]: 10.7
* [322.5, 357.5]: 12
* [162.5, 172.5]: 11.1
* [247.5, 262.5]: 11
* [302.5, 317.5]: 11.9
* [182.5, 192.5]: 6.55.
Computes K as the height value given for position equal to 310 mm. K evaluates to 11.9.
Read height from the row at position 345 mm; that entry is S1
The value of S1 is 11.2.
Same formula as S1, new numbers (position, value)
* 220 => 11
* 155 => 12.3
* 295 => 10.5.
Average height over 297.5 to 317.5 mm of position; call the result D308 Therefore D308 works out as 11.4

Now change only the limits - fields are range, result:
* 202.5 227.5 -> 10.8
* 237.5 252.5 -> 11.1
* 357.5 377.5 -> 12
